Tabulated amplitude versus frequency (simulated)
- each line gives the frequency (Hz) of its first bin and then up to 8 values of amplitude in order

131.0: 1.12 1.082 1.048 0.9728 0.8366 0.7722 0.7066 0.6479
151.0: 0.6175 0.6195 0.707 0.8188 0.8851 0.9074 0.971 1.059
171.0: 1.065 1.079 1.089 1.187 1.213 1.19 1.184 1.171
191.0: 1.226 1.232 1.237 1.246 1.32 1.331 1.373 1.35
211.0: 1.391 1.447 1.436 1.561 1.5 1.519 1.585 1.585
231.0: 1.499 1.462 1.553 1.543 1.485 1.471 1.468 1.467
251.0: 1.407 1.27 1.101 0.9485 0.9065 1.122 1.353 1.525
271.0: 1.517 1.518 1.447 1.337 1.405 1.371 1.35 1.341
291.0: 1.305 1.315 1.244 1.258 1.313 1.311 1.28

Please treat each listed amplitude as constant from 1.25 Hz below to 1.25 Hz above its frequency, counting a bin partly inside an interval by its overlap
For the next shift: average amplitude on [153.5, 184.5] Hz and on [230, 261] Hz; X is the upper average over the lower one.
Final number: 1.37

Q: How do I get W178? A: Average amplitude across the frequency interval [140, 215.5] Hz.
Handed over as 1.07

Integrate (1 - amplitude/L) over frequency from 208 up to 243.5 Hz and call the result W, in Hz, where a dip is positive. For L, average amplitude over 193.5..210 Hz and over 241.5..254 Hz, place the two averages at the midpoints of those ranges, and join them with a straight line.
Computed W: -3.3 Hz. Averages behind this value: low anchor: 1.3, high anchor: 1.43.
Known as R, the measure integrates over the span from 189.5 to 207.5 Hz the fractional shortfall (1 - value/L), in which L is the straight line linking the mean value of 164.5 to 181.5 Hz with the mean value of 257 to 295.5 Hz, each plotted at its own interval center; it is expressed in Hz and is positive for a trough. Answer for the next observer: -2.15 Hz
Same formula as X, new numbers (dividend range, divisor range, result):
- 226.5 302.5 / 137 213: 1.30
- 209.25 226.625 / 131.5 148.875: 1.67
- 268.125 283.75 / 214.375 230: 0.95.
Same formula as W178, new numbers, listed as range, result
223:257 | 1.46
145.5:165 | 0.743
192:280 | 1.39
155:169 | 0.886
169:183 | 1.13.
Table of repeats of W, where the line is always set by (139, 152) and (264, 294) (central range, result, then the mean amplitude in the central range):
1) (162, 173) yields -2.10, 1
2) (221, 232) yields -3.97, 1.54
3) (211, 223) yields -4.32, 1.48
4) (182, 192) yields -2.71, 1.19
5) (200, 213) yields -4.07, 1.36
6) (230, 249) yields -4.71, 1.49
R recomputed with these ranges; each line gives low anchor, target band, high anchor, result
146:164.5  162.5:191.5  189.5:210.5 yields -3.0 Hz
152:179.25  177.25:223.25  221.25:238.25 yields -2.1 Hz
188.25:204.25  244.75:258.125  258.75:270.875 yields -0.9 Hz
